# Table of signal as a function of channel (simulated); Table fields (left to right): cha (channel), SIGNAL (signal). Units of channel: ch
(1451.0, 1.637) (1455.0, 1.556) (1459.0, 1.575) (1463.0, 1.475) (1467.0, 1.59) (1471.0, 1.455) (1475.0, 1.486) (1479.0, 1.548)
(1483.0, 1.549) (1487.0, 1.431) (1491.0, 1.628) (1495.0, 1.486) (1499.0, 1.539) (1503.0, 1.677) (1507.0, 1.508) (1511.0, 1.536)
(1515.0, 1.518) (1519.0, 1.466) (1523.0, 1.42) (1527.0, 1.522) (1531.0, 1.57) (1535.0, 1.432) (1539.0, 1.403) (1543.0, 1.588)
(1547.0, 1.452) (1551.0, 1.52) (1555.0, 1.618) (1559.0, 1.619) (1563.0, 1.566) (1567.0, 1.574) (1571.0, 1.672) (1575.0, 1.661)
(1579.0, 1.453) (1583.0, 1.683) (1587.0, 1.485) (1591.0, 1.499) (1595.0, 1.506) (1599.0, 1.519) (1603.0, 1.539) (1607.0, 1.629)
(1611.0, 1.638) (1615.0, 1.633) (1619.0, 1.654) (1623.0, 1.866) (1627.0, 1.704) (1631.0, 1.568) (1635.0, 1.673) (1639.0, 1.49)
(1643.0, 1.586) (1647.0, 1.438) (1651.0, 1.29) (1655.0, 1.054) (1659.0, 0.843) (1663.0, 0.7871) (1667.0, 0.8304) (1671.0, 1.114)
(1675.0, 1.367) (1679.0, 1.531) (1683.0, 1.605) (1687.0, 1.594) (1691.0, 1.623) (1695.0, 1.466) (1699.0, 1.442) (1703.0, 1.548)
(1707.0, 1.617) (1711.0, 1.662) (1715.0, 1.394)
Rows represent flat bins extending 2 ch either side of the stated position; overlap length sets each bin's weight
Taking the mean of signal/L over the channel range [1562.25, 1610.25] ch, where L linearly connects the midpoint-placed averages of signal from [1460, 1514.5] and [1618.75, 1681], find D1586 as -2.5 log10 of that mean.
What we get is -0.10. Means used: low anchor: 1.53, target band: 1.57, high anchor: 1.35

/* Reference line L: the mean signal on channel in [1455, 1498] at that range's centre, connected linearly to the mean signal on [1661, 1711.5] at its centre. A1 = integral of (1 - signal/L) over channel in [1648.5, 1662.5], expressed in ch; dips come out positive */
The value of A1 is 3.6 ch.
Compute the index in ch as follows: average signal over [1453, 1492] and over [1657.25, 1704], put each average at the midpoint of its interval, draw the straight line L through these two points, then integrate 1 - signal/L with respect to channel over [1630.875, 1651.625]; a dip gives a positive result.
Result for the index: -2.5 ch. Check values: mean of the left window 1.53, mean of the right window 1.31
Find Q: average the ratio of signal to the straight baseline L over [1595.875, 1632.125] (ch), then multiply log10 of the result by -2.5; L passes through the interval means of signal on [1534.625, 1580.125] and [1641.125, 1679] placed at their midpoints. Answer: -0.22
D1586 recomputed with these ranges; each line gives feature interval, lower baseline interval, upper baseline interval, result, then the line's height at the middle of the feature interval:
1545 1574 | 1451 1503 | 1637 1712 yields -0.083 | 1.46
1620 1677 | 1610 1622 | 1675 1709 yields 0.207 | 1.61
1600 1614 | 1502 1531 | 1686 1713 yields -0.040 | 1.54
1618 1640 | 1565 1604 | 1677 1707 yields -0.075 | 1.56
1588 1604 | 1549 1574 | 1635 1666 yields -0.042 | 1.46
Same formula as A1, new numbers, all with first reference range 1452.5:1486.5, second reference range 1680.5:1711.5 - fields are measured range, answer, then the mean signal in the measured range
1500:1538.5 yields 0.6 ch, 1.51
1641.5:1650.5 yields 0.5 ch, 1.47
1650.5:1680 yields 9.1 ch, 1.08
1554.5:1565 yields -0.4 ch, 1.6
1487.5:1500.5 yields -0.1 ch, 1.54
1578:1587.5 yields -0.1 ch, 1.56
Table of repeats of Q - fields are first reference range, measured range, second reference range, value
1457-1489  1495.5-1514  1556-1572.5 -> -0.01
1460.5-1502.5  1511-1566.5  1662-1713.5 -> -0.02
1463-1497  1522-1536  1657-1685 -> -0.05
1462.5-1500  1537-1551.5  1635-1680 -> -0.06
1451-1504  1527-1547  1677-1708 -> 0.03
